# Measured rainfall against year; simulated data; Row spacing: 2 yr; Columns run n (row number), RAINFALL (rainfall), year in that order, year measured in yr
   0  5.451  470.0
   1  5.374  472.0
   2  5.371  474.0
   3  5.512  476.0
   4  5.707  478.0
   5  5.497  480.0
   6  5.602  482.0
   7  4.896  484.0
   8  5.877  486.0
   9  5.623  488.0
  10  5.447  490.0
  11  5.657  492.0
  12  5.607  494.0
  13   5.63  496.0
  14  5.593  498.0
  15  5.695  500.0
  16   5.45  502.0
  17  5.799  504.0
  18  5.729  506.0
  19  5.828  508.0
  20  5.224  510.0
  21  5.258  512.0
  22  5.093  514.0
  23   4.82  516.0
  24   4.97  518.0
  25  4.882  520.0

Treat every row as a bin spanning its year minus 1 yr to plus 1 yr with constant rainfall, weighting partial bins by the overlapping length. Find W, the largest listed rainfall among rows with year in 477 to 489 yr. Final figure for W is 5.877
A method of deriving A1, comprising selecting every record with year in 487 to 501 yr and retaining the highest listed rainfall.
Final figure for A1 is 5.695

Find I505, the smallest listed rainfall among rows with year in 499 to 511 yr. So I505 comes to 5.224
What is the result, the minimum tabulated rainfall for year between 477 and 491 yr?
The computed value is 4.896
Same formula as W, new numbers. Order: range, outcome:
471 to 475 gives 5.374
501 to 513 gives 5.828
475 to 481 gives 5.707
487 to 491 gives 5.623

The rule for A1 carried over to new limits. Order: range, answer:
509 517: 5.258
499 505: 5.799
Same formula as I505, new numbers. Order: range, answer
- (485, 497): 5.447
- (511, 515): 5.093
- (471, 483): 5.371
